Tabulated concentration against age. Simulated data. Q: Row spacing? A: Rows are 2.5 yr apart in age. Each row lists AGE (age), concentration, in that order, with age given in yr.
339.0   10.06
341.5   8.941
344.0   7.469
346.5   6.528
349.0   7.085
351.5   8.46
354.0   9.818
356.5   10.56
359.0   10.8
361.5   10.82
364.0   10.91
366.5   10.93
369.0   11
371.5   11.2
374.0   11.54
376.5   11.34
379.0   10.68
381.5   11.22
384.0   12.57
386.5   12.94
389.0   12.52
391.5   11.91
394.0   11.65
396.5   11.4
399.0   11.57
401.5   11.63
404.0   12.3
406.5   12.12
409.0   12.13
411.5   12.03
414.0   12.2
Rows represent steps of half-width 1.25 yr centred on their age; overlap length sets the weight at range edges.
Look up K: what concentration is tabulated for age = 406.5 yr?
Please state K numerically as 12.12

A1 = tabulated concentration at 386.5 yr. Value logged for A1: 12.94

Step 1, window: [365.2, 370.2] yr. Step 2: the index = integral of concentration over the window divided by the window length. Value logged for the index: 11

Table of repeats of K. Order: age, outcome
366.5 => 10.93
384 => 12.57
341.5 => 8.941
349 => 7.085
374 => 11.54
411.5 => 12.03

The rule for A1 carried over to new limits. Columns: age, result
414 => 12.2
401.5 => 11.63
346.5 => 6.528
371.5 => 11.2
